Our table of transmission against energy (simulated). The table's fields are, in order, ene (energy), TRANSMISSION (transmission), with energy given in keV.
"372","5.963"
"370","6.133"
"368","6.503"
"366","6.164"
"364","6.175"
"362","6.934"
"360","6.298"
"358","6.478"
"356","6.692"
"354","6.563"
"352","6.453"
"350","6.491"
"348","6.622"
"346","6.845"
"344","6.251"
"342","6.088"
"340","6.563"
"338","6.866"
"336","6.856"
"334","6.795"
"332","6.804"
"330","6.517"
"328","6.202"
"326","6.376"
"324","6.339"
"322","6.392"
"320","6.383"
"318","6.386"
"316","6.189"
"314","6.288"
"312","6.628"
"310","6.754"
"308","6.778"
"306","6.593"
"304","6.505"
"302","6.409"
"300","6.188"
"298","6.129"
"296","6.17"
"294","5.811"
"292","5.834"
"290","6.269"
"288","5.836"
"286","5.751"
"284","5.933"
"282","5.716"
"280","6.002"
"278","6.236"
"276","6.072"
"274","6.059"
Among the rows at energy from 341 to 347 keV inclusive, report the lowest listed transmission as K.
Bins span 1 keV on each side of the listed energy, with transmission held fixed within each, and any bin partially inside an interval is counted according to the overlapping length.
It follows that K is 6.088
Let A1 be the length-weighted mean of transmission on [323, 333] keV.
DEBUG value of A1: 6.45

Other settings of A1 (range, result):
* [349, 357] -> 6.55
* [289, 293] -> 6.05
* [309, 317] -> 6.46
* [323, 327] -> 6.36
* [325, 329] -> 6.29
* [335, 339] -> 6.86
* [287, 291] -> 6.05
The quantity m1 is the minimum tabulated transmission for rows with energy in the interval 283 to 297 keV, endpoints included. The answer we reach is 5.751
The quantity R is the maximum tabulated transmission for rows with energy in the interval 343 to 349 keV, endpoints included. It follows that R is 6.845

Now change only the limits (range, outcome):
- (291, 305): 6.505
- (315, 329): 6.392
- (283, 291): 6.269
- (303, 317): 6.778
